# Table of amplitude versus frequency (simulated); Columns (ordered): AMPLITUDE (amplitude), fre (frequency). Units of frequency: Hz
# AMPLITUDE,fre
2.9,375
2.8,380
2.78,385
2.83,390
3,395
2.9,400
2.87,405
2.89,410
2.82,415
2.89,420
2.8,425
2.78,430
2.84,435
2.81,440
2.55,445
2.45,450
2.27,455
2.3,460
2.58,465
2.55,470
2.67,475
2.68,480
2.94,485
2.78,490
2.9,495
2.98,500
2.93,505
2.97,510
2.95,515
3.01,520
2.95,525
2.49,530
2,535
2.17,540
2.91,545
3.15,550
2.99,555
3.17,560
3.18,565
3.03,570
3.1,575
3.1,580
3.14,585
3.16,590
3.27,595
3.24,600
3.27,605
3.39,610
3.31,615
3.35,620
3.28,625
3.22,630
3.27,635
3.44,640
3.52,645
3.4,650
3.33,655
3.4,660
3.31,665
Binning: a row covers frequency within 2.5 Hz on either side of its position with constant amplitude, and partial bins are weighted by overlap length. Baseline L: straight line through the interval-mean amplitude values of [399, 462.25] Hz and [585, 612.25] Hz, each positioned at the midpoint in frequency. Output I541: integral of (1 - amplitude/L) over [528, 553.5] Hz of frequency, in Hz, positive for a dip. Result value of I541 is 4.19 Hz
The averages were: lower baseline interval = 2.7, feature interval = 2.56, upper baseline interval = 3.25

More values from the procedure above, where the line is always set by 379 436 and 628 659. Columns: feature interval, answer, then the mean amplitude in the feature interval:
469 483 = 1.6 Hz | 2.65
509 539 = 4.0 Hz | 2.69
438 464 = 4.1 Hz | 2.48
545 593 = 1.5 Hz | 3.1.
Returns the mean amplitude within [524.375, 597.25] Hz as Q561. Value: 2.92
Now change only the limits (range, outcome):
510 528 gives 2.96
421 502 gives 2.68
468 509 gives 2.81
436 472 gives 2.51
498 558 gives 2.79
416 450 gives 2.76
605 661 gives 3.35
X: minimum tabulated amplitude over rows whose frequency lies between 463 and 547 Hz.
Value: 2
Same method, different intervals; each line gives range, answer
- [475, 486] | 2.67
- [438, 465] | 2.27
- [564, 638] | 3.03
